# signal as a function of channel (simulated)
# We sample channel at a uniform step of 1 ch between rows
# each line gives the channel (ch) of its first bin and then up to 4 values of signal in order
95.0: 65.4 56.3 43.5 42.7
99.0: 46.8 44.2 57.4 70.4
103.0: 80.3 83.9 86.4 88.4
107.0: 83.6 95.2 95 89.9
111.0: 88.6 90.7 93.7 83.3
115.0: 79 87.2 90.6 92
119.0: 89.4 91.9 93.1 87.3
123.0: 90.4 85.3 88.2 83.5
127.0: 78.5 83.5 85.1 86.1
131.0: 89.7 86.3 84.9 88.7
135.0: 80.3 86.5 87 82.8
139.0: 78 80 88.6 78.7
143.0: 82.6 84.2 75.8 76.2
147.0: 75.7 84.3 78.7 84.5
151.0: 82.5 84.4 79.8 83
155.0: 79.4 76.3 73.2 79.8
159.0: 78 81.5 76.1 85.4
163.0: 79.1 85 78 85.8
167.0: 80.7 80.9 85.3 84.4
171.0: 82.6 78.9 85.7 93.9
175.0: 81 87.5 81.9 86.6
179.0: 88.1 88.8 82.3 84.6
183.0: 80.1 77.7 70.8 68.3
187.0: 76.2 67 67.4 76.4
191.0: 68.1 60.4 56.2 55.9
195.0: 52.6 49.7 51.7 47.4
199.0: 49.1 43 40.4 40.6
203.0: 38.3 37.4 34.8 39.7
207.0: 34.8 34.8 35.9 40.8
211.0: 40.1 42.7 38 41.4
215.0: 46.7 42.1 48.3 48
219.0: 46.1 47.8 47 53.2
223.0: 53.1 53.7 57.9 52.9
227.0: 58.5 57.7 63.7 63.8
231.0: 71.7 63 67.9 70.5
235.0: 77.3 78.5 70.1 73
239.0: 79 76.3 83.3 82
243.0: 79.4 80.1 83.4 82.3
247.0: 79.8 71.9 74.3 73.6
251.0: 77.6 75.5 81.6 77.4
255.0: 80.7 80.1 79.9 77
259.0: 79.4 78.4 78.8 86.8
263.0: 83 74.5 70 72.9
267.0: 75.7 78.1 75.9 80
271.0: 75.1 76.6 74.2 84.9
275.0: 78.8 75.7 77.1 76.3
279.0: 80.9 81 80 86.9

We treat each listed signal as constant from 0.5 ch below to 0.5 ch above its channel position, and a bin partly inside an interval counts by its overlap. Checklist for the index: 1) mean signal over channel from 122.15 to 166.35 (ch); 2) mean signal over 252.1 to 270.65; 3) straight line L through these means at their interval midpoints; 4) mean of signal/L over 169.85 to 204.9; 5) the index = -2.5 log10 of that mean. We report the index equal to 0.20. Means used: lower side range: 82.3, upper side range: 78.3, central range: 67.5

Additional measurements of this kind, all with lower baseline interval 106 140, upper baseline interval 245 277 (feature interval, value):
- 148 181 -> 0.02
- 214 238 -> 0.35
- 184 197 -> 0.27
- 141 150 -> 0.07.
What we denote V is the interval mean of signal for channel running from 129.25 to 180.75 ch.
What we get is 82.6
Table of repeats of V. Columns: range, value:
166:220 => 61.3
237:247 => 79.4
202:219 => 40.4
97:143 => 82.3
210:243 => 59.3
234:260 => 78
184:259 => 60.9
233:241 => 75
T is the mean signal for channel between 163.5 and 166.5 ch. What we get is 82.9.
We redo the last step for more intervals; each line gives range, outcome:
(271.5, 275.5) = 78.6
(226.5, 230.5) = 60.9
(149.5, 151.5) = 83.5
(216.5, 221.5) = 47.4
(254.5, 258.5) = 79.4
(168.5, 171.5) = 84.1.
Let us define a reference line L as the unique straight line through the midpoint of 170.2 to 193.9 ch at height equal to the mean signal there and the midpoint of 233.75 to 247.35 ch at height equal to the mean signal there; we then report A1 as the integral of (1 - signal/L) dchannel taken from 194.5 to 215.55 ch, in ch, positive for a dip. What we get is 9.7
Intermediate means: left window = 77.6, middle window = 41.9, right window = 78.3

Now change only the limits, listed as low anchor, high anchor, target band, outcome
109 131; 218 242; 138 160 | 0.3 ch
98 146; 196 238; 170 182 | -3.8 ch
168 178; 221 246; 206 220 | 6.1 ch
